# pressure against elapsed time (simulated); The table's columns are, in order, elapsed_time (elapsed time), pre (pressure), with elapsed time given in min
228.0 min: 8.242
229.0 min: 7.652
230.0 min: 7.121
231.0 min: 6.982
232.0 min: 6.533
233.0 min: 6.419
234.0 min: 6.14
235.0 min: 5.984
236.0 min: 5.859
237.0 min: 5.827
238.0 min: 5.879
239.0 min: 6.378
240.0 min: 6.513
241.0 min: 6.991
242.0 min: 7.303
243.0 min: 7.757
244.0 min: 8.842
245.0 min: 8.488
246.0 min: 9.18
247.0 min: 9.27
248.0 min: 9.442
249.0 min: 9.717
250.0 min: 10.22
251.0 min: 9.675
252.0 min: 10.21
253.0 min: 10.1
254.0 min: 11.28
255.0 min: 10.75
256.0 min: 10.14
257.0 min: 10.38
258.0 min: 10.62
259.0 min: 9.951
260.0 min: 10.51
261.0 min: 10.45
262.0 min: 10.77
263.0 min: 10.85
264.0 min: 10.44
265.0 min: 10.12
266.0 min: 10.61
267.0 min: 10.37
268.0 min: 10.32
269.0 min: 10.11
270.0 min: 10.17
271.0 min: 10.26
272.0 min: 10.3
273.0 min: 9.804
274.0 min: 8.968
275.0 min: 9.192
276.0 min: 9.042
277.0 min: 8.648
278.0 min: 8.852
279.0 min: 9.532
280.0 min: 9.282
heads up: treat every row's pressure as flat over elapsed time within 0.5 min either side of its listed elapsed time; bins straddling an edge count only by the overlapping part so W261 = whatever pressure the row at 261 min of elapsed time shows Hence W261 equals 10.45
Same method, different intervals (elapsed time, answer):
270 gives 10.17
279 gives 9.532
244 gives 8.842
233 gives 6.419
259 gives 9.951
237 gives 5.827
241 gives 6.991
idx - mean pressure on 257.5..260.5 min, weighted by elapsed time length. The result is 10.4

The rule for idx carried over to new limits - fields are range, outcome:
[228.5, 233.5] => 6.94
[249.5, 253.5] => 10.1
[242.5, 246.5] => 8.57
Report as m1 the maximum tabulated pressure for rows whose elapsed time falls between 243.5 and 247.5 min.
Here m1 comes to 9.27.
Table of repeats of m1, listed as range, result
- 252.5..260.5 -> 11.28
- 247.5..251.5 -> 10.22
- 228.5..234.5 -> 7.652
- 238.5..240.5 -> 6.513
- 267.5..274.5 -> 10.32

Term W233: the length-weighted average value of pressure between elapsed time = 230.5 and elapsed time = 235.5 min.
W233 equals 6.41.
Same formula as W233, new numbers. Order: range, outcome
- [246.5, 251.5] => 9.66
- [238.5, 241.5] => 6.63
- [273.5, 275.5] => 9.08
